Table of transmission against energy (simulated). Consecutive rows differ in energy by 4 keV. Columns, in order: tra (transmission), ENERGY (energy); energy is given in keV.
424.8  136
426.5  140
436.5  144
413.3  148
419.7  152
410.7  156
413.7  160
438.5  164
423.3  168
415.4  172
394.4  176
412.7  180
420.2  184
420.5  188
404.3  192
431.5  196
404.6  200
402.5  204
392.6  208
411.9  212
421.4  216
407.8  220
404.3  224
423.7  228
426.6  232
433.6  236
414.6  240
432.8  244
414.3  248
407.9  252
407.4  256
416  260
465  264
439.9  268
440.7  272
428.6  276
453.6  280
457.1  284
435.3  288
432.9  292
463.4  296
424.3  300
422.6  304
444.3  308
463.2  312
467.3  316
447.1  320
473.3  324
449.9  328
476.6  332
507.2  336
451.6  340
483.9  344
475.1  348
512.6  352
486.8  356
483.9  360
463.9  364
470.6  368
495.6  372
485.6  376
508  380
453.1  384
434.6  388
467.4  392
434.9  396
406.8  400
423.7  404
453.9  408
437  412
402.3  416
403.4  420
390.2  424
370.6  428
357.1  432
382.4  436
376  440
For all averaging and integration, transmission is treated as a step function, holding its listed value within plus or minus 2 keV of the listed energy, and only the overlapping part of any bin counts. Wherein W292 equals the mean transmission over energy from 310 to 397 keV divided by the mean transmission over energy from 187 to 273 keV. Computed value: 1.1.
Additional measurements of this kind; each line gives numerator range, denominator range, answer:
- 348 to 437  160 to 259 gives 1.07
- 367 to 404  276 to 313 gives 1.04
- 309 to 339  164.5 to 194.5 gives 1.13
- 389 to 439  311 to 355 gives 0.87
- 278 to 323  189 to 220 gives 1.09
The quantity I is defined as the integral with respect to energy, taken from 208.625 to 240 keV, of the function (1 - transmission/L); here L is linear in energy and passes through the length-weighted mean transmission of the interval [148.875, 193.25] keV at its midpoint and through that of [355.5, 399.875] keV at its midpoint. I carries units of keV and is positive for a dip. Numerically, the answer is 0.90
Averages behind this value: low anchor 416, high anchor 468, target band 417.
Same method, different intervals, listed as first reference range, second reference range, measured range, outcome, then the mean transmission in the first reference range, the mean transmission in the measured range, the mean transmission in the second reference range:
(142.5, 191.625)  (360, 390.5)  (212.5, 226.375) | 0.65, 418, 412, 474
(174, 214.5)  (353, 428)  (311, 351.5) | -3.17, 410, 471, 449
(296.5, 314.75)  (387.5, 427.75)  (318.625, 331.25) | -0.61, 442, 459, 423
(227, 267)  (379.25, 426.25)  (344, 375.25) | -3.92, 425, 484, 432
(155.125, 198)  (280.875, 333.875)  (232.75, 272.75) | 0.90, 417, 427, 451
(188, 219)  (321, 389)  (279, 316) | 0.56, 410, 445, 477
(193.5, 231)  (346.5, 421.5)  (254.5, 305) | -0.97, 411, 438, 458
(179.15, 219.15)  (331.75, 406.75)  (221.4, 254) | 0.42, 412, 420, 469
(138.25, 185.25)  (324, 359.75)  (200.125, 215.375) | 1.06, 419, 404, 480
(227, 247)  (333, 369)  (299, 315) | 0.66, 426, 441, 482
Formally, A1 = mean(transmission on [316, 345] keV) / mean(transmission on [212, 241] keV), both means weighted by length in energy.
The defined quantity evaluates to 1.1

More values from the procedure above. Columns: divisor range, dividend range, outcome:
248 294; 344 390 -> 1.10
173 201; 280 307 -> 1.07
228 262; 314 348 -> 1.12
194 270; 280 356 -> 1.10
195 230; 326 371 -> 1.17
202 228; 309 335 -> 1.14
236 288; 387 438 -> 0.95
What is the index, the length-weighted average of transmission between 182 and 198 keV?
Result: 419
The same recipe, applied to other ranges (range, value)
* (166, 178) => 411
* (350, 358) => 500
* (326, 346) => 474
